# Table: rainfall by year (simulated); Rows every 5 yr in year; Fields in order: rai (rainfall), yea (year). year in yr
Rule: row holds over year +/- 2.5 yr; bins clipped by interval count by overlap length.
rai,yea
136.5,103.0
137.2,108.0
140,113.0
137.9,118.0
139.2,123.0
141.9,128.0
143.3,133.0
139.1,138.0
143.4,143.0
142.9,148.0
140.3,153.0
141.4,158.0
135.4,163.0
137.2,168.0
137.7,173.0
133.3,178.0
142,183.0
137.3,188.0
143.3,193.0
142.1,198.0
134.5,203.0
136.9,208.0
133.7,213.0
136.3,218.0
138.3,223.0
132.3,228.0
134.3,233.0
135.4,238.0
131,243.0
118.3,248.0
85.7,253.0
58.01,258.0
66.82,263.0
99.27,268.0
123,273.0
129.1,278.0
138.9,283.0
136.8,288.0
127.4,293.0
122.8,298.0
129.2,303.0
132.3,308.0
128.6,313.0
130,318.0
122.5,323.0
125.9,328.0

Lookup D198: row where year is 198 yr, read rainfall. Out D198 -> 142.1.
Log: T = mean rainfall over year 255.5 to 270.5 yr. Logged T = 74.7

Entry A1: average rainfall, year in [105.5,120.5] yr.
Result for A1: 138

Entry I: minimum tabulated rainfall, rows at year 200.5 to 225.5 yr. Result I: 133.7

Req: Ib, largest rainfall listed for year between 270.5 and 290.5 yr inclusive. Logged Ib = 138.9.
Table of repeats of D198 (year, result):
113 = 140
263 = 66.82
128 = 141.9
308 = 132.3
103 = 136.5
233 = 134.3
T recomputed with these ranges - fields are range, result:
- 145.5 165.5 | 140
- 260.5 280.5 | 105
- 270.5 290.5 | 132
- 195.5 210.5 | 138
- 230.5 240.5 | 135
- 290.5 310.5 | 128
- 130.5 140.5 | 141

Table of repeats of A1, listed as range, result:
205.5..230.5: 136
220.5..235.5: 135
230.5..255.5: 121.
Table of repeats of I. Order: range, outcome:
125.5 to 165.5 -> 135.4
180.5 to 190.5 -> 137.3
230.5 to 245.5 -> 131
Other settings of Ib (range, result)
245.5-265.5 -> 118.3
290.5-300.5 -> 127.4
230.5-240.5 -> 135.4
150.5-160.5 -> 141.4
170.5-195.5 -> 143.3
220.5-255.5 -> 138.3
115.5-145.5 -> 143.4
